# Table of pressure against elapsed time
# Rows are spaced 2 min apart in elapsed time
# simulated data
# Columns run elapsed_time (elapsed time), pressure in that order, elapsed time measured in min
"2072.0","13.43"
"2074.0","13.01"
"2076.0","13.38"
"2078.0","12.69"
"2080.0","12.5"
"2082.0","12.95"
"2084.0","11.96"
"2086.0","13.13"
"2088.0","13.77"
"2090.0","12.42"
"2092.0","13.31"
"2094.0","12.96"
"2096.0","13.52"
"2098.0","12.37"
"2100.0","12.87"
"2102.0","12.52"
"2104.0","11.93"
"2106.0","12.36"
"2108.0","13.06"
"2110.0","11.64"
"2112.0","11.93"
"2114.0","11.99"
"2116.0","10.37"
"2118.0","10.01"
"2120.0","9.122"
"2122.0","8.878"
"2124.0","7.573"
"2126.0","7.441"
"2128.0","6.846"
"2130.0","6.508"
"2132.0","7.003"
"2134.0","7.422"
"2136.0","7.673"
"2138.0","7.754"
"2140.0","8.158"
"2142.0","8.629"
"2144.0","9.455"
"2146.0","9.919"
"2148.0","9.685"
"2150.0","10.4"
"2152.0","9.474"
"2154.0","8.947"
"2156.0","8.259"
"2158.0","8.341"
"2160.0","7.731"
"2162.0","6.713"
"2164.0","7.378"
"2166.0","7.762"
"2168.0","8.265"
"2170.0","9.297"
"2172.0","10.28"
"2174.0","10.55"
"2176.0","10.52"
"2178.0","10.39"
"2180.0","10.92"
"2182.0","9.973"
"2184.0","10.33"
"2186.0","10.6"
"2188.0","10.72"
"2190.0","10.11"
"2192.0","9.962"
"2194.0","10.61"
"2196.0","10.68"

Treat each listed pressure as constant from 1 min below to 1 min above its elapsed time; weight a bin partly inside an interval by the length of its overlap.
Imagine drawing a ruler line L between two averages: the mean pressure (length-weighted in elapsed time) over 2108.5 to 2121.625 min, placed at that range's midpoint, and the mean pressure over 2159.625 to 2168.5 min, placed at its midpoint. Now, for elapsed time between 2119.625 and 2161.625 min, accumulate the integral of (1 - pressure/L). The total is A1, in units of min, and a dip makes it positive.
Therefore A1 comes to 3.19 min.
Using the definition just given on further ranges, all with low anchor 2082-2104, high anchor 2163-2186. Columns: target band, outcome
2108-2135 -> 6.08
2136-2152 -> 2.59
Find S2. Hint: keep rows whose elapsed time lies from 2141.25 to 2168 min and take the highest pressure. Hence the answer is 10.4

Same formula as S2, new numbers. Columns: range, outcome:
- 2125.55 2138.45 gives 7.754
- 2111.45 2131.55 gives 11.99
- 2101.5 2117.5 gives 13.06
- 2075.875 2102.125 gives 13.77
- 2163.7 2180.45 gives 10.92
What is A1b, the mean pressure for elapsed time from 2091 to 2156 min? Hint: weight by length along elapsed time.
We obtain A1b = 10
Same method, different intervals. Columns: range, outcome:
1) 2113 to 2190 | 9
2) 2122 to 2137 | 7.32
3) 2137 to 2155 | 9.16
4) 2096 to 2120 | 11.9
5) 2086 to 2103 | 13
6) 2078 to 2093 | 12.9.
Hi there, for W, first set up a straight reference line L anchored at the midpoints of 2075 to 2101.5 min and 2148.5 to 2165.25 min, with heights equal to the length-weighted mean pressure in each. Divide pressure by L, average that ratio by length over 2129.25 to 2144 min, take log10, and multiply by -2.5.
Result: 0.25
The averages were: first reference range 12.9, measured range 7.74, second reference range 8.43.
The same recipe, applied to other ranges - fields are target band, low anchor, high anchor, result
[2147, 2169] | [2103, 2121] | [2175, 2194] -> 0.26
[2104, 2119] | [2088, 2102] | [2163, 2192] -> 0.06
